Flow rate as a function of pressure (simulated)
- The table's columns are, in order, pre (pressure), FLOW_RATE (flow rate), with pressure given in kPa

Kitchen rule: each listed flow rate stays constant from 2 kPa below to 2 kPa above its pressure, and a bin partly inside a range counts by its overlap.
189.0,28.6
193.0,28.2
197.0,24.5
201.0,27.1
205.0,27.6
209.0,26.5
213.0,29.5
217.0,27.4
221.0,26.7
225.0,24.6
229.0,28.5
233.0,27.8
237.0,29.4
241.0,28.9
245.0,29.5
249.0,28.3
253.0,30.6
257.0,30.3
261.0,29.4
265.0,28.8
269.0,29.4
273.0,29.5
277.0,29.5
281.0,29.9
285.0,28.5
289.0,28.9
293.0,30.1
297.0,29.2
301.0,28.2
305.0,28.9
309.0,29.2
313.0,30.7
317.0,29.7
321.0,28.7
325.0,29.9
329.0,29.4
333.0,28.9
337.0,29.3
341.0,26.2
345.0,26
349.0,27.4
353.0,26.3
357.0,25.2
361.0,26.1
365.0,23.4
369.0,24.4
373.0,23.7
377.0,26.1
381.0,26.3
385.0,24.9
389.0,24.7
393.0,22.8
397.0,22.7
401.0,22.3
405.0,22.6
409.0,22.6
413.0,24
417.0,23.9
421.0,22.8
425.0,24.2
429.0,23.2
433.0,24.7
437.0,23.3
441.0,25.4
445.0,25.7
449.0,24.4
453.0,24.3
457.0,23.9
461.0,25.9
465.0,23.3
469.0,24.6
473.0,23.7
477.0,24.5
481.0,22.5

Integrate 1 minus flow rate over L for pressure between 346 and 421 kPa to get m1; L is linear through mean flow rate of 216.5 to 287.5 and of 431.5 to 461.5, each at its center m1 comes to 4.6 kPa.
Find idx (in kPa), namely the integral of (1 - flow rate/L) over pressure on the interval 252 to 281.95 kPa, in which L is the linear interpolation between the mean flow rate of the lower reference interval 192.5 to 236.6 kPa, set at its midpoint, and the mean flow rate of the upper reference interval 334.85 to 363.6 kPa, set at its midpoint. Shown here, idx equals -3.0 kPa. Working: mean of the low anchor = 27.2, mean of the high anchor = 26.6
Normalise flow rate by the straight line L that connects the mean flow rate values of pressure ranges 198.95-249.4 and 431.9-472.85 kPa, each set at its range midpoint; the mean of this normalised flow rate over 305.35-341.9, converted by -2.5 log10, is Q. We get -0.11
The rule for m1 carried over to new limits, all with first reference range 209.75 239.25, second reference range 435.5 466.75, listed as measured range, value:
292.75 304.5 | -1.0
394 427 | 2.6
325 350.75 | -1.9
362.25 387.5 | 0.7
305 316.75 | -1.4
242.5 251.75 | -0.6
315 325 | -1.1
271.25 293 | -2.0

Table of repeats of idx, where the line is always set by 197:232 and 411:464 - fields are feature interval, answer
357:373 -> 0.4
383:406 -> 1.3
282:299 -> -2.0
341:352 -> -0.5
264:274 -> -1.1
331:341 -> -1.2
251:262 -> -1.5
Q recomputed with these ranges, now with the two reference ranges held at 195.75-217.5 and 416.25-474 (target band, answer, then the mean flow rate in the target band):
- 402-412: 0.091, 22.7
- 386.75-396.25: 0.056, 23.6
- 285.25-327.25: -0.133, 29.3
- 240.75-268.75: -0.111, 29.4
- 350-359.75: -0.025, 25.9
